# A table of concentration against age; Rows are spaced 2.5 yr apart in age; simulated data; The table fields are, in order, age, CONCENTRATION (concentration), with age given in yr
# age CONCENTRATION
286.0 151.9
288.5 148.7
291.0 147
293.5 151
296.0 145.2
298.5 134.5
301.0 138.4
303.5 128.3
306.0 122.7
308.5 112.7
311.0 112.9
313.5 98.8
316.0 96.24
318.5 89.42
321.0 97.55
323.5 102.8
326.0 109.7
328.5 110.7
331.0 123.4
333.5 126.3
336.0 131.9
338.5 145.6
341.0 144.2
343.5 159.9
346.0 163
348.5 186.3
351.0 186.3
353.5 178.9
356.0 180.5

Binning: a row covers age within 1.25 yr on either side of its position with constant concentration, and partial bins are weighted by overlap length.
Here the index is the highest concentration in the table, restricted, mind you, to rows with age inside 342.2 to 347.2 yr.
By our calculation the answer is 163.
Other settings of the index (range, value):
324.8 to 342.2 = 145.6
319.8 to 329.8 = 110.7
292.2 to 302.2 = 151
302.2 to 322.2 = 128.3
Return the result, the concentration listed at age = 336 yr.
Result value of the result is 131.9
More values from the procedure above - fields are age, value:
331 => 123.4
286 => 151.9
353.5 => 178.9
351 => 186.3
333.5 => 126.3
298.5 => 134.5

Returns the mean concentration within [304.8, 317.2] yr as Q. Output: 109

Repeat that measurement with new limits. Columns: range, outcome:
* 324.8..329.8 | 110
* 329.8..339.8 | 132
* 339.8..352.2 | 168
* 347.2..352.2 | 186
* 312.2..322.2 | 95.6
